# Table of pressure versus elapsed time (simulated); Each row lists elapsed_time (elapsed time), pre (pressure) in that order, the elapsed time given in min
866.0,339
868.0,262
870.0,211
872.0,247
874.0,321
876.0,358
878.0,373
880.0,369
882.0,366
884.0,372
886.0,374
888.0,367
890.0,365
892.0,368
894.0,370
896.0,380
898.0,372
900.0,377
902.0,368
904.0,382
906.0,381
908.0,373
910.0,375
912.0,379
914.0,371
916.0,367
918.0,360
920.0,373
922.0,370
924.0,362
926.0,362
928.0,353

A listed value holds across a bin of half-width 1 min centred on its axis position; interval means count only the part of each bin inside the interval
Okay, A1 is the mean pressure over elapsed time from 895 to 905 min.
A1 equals 376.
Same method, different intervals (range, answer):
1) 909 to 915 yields 375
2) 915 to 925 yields 366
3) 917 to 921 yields 366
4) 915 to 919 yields 364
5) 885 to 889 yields 370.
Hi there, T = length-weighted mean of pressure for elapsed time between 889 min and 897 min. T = 371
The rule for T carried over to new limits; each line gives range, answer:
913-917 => 369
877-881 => 371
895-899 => 376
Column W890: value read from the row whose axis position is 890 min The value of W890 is 365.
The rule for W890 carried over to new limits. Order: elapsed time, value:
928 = 353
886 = 374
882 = 366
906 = 381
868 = 262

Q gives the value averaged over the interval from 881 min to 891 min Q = 369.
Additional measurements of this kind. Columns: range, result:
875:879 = 366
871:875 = 284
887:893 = 367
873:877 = 340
